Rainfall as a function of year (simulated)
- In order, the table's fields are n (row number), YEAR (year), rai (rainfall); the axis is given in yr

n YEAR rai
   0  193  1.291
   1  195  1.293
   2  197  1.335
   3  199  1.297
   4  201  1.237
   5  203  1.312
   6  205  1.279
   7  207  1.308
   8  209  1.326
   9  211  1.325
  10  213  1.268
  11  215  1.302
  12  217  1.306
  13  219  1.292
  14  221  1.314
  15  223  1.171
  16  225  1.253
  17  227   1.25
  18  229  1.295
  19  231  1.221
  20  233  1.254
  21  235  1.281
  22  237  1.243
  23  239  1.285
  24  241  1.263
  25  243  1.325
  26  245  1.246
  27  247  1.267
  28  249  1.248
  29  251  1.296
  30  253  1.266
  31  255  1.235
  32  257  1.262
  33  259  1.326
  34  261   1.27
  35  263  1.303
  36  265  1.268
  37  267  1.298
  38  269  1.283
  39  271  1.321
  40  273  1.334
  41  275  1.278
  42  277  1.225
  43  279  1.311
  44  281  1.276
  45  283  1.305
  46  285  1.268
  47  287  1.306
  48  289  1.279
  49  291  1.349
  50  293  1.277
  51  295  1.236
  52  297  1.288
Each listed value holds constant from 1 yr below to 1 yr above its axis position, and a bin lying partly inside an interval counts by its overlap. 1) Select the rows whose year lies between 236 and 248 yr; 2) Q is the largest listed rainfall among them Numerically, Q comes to 1.325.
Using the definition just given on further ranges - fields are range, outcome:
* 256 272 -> 1.326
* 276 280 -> 1.311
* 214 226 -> 1.314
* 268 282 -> 1.334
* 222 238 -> 1.295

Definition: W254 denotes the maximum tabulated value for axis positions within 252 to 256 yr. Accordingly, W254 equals 1.266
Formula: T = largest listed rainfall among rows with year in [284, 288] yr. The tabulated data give 1.306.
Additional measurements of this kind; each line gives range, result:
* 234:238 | 1.281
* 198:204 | 1.312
